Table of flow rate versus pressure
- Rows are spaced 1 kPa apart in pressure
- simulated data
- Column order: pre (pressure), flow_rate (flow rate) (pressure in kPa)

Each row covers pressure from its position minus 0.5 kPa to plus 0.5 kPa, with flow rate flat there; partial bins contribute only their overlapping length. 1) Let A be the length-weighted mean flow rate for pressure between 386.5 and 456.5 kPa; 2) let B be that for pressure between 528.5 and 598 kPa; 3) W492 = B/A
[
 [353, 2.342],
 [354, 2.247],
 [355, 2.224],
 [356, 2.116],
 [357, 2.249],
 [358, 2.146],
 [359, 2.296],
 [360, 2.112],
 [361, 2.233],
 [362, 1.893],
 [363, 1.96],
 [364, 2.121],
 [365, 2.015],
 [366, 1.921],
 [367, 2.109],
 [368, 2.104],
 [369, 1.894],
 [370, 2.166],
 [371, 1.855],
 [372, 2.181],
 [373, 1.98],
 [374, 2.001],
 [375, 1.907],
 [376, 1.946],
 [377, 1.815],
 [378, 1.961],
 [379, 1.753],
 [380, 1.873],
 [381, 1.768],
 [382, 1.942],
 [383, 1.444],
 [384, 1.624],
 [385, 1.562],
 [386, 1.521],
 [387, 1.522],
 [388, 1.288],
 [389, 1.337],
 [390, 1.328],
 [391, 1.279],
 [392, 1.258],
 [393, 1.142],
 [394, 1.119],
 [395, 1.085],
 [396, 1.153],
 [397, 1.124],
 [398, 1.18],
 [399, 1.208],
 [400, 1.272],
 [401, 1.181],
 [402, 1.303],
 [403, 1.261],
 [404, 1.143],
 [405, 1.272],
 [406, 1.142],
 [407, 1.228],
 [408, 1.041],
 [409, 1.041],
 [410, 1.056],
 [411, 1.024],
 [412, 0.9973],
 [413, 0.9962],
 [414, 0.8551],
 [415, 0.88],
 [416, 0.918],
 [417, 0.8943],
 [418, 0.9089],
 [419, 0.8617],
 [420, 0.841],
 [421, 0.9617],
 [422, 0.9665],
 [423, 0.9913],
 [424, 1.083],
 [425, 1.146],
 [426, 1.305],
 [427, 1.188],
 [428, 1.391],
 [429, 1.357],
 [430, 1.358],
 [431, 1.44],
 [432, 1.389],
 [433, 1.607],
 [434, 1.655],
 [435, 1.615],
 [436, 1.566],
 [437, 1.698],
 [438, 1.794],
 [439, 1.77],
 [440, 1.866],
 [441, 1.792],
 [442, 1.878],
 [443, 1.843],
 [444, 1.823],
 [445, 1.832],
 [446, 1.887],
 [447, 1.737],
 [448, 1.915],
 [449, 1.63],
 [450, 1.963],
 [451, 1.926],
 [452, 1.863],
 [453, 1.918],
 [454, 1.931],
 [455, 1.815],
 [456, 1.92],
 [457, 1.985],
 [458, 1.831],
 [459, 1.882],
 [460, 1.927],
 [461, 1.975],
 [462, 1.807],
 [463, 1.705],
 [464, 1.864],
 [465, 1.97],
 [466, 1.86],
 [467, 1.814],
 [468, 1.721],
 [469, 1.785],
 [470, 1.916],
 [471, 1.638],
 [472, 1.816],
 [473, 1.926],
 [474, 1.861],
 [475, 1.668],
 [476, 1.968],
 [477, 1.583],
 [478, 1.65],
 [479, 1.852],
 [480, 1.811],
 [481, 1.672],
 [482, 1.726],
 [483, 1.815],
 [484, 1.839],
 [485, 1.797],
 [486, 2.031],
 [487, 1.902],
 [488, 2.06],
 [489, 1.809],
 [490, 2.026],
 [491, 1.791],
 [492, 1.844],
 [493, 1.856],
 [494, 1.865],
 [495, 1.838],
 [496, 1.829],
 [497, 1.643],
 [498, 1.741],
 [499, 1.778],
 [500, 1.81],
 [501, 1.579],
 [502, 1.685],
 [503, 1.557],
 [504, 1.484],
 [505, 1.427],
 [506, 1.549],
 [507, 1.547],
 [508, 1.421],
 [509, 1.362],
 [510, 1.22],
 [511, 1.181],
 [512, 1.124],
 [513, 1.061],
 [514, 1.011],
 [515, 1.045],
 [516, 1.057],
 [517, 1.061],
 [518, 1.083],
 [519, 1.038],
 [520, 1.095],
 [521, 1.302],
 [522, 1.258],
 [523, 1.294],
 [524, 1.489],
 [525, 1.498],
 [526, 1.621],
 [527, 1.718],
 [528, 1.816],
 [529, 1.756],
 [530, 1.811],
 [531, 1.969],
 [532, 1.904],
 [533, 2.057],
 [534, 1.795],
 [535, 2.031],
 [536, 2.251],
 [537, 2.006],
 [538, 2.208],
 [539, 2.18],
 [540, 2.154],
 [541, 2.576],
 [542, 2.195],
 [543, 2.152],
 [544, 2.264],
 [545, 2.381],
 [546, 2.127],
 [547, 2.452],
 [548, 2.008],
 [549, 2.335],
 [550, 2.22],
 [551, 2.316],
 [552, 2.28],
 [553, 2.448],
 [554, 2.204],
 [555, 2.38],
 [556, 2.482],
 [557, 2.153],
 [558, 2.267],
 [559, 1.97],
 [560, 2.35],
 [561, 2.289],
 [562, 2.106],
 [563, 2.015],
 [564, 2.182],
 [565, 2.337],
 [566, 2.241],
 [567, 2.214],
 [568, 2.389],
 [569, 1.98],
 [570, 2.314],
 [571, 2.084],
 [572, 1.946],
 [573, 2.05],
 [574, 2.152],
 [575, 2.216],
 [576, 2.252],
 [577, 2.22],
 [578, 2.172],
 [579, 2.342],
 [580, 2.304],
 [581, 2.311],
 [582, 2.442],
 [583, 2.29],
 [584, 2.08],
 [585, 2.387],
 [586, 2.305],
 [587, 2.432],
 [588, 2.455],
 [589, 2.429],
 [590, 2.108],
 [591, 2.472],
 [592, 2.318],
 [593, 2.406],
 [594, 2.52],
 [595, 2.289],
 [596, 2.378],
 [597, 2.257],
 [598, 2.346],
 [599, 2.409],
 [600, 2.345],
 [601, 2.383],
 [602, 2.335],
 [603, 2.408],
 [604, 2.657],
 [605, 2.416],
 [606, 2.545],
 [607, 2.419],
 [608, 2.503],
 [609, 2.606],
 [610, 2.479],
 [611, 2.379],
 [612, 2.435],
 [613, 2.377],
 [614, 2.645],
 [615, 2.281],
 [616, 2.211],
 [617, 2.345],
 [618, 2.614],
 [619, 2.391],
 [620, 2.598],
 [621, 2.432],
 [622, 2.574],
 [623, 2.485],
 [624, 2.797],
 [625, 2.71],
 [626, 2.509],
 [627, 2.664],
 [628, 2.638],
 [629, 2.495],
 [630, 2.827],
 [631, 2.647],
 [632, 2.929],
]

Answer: 1.62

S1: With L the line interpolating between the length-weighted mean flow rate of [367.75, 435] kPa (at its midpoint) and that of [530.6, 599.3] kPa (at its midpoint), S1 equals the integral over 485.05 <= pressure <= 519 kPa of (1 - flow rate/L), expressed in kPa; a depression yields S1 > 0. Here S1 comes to 6.1 kPa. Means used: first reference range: 1.36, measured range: 1.55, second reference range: 2.24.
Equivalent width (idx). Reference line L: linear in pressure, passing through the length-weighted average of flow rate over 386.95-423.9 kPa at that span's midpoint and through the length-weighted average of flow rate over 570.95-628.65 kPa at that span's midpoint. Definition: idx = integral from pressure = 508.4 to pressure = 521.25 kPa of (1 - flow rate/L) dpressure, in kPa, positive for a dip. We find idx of 4.9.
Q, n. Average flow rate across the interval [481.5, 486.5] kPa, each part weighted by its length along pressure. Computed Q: 1.84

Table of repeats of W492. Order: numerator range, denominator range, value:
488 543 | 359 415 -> 1.07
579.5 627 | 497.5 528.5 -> 1.75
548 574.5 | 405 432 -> 2.05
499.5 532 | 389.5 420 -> 1.28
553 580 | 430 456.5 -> 1.25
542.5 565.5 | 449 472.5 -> 1.21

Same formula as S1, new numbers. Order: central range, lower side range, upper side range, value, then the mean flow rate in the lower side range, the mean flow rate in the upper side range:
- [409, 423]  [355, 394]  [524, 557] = 7.05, 1.83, 2.1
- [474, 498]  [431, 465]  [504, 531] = -4.07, 1.8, 1.35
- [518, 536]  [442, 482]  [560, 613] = 4.06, 1.83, 2.32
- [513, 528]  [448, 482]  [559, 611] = 5.75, 1.83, 2.31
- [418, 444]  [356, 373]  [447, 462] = 6.97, 2.08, 1.88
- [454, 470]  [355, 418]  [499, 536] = -3.74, 1.55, 1.48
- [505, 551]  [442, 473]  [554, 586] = 8.50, 1.85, 2.22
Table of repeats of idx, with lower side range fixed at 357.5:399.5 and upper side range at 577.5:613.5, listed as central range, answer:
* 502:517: 5.8 kPa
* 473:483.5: 1.3 kPa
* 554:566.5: 0.2 kPa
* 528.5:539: 1.0 kPa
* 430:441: 1.5 kPa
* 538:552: -0.2 kPa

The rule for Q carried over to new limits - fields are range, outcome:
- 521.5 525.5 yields 1.38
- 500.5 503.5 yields 1.61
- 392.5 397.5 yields 1.12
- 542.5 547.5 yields 2.28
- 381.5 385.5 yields 1.64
